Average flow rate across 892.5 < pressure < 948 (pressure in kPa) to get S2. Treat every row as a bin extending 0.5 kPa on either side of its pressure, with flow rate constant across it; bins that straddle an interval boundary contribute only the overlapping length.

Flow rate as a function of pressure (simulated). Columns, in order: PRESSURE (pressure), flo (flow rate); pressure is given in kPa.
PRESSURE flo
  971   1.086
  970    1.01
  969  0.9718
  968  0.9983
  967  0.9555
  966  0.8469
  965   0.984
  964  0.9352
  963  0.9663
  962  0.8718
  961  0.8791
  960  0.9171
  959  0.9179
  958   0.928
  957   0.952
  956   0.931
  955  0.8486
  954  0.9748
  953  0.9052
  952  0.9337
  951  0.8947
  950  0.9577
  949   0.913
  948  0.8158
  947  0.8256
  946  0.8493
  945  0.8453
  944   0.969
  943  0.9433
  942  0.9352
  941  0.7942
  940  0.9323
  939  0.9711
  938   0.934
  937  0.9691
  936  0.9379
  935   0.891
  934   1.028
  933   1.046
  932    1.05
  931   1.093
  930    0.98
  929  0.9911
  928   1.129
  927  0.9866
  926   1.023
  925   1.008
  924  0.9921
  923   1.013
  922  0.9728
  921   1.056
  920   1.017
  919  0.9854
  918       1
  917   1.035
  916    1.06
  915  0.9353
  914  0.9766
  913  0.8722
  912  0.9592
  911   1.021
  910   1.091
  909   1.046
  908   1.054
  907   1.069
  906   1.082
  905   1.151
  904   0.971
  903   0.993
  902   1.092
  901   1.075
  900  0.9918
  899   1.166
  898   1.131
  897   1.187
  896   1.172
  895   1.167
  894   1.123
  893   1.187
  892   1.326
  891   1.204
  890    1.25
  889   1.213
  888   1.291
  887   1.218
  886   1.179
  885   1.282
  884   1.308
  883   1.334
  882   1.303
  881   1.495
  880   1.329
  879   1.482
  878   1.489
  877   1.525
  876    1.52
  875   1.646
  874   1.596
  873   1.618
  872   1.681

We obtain 1.01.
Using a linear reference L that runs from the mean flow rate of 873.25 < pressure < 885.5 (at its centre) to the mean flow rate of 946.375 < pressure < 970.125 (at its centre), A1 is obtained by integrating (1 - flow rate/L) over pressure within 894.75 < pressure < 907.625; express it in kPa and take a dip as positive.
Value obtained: 2.0 kPa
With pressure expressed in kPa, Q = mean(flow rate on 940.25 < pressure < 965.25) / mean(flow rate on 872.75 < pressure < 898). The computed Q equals 0.68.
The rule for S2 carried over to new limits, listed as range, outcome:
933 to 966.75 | 0.917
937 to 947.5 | 0.903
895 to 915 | 1.06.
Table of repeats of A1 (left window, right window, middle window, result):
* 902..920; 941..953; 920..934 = -0.90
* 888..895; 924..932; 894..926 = 2.24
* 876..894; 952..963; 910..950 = 3.68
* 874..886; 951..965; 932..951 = 1.95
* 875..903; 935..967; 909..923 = 1.38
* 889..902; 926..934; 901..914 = 1.02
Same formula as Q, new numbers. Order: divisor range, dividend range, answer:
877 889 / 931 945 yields 0.71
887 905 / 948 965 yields 0.80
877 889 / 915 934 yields 0.76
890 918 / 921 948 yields 0.89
